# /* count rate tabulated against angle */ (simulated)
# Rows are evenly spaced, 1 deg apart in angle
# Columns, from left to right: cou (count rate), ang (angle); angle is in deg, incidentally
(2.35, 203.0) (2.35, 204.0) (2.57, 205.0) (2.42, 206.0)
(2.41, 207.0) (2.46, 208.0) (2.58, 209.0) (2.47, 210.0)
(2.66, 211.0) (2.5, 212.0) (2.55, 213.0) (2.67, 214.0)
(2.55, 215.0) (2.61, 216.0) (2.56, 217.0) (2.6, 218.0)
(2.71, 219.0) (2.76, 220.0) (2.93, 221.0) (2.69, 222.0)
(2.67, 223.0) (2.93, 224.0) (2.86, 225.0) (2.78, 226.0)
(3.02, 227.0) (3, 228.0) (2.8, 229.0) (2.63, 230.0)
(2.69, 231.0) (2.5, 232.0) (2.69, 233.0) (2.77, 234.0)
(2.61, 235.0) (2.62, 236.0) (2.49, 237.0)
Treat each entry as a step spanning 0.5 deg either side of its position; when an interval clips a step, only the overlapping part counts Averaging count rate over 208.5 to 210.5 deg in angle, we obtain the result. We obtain 2.53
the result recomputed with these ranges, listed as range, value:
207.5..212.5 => 2.53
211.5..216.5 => 2.58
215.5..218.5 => 2.59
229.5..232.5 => 2.61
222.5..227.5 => 2.85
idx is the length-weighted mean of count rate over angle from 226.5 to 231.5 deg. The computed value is 2.83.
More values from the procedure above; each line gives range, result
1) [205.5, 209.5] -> 2.47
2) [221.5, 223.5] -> 2.68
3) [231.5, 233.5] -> 2.59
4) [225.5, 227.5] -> 2.9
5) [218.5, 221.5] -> 2.8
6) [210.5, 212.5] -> 2.58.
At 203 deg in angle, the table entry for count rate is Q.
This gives 2.35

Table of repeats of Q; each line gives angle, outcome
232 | 2.5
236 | 2.62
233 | 2.69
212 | 2.5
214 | 2.67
